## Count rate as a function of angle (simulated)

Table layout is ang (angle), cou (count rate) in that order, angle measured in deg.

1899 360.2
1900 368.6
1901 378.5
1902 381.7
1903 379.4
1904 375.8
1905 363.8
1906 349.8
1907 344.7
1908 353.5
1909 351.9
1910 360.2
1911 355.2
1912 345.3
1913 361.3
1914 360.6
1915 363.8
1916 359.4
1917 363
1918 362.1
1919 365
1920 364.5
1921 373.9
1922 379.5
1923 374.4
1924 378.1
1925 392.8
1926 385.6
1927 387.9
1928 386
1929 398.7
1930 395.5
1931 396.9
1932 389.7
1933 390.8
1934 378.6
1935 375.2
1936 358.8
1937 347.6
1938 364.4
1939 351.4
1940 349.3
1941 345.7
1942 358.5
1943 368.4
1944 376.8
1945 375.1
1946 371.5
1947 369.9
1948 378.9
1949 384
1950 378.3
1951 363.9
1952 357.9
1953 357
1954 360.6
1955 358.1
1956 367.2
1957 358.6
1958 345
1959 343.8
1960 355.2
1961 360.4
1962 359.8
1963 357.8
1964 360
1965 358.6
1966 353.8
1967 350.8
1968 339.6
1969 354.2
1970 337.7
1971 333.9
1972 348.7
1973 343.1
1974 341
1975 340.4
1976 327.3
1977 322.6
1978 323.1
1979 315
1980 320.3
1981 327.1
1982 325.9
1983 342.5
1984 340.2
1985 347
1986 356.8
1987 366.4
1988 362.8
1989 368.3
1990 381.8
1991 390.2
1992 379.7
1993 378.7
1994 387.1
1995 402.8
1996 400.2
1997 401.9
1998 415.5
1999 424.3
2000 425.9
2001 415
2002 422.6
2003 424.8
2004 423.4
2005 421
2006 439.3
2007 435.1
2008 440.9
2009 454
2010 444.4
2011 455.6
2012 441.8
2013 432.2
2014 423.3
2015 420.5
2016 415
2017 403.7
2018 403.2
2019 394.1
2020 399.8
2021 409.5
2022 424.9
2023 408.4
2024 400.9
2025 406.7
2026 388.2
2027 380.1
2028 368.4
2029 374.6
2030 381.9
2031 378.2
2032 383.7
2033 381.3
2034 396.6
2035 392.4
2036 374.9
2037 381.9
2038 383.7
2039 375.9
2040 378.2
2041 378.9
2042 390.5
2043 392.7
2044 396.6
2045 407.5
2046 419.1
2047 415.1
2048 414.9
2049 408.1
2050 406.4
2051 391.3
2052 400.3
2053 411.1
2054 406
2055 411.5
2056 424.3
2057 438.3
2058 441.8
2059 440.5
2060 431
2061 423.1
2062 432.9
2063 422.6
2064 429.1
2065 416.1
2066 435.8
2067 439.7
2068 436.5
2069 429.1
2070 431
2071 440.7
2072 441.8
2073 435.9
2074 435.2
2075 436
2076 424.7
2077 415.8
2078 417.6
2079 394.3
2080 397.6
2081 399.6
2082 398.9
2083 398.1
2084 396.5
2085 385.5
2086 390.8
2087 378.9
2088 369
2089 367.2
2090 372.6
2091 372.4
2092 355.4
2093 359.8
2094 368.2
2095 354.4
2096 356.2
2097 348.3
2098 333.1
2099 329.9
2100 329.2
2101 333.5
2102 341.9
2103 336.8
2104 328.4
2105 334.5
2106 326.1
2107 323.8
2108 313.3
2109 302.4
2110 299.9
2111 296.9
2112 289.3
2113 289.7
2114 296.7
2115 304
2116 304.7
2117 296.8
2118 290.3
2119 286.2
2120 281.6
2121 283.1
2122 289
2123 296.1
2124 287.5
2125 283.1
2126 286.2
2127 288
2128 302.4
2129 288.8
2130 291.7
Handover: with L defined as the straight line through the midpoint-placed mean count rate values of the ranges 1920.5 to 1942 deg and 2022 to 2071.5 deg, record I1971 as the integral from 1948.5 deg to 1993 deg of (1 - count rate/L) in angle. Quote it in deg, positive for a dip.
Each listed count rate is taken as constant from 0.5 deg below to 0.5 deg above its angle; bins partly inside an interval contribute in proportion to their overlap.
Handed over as 4.0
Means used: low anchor 376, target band 352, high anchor 406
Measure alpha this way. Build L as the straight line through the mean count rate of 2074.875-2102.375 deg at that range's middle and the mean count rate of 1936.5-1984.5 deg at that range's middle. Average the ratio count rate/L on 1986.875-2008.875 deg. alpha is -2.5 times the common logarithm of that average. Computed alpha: -0.136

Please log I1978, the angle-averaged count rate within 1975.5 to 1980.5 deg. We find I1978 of 322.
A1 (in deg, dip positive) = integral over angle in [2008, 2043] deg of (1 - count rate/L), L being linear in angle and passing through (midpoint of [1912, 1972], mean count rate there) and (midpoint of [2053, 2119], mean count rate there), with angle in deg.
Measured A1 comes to -2.76 deg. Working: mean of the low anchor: 366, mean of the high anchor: 377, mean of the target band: 401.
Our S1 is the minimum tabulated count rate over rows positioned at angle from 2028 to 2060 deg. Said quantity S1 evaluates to 368.4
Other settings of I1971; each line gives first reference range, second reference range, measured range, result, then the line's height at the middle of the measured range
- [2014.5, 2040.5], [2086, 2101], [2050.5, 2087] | -4.78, 370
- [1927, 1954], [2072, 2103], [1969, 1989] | 1.87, 374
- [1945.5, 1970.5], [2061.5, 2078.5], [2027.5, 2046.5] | 1.09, 410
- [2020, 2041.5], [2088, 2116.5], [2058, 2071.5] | -2.63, 361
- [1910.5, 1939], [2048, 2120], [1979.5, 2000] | 0.13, 375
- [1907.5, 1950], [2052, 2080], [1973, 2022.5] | 1.05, 399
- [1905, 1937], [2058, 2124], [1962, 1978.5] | 1.14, 369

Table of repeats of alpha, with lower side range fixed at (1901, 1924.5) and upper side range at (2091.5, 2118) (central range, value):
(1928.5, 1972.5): -0.02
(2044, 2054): -0.21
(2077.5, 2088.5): -0.19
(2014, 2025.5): -0.19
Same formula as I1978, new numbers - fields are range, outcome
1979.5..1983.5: 329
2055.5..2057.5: 431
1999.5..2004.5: 422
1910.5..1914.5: 356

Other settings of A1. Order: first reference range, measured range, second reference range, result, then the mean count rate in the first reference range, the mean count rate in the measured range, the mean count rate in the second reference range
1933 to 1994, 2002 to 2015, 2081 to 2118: -3.1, 356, 435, 341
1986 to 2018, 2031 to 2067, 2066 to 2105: -0.9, 412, 407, 386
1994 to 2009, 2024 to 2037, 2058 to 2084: 1.2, 421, 384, 424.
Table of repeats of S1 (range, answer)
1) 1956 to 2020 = 315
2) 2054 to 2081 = 394.3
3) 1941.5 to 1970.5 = 337.7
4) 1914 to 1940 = 347.6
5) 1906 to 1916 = 344.7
